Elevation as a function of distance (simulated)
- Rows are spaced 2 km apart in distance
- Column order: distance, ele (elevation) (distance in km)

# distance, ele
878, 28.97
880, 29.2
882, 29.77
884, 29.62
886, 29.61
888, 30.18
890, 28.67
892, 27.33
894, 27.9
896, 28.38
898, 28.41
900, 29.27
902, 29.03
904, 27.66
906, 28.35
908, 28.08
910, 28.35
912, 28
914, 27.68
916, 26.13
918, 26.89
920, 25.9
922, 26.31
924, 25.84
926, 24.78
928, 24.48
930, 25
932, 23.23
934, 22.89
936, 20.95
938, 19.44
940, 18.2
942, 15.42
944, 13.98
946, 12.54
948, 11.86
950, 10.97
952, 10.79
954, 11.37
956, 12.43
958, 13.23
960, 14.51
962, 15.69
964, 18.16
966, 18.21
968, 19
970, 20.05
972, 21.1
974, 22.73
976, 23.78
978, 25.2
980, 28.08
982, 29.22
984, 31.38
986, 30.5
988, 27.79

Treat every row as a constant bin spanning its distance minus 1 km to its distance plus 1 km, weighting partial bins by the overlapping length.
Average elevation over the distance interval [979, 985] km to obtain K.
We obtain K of 29.6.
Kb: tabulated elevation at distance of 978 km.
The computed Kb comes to 25.2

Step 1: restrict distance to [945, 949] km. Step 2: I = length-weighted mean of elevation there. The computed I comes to 12.2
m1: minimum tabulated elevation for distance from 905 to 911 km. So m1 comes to 28.08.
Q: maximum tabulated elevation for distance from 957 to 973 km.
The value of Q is 21.1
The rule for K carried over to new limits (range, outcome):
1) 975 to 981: 25.7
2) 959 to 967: 16.6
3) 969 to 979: 22.6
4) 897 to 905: 28.6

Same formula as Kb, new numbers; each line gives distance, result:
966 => 18.21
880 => 29.2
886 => 29.61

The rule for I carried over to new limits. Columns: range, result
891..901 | 28.3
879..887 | 29.6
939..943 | 16.8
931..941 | 20.9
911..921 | 26.9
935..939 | 20.2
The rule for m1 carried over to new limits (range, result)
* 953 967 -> 11.37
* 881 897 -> 27.33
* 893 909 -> 27.66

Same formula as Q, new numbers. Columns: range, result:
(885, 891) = 30.18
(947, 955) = 11.86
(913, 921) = 27.68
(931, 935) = 23.23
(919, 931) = 26.31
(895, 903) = 29.27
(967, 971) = 20.05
